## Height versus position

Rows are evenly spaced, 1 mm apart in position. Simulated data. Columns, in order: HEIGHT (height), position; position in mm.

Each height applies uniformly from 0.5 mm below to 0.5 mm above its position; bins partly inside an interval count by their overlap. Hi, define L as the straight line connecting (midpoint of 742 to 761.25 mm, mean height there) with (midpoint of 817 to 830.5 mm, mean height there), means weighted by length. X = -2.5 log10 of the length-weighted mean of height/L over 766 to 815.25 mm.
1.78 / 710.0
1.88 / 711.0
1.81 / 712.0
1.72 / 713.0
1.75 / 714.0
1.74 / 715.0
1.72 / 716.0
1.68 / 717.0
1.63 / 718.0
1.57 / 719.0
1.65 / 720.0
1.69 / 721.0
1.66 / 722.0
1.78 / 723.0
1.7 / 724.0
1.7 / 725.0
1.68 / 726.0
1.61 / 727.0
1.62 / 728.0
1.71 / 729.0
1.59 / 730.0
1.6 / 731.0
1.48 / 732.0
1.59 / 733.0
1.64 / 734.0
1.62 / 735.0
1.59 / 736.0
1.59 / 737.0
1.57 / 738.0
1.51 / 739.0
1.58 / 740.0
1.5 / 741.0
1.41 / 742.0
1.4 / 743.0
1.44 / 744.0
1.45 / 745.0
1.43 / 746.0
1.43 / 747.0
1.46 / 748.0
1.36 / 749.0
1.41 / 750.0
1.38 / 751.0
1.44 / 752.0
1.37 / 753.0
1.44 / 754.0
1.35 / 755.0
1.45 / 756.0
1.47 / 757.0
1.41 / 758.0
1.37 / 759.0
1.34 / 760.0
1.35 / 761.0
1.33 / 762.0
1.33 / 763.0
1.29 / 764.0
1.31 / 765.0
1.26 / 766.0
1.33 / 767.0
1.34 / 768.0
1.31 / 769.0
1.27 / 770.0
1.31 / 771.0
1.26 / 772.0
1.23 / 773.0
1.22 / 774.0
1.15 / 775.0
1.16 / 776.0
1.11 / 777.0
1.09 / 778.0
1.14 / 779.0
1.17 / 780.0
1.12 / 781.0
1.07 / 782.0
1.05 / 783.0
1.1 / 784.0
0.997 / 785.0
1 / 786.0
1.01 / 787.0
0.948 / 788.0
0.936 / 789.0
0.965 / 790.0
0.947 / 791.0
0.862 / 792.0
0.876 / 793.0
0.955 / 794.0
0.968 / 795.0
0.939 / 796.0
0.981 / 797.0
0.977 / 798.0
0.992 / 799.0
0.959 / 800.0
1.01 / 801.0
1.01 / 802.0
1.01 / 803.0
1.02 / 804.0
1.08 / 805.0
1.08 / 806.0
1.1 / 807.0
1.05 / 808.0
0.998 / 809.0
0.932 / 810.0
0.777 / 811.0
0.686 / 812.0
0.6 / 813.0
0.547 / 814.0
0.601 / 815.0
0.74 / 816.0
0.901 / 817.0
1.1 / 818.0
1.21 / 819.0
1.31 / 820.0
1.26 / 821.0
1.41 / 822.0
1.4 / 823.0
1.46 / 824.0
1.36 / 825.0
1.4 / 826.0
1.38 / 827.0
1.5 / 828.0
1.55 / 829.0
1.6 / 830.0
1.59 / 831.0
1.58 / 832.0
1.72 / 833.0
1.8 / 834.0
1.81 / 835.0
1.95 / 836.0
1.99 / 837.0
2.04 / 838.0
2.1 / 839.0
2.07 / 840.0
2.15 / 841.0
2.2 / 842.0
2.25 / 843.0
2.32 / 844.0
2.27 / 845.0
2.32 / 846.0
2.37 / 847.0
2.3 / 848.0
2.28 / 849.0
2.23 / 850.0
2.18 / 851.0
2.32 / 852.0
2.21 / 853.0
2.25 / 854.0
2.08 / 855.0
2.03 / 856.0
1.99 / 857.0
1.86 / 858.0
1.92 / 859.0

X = 0.321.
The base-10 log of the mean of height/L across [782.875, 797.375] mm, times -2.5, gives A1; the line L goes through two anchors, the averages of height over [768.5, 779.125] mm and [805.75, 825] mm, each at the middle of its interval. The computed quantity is 0.172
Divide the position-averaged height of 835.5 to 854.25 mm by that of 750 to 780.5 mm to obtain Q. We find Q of 1.7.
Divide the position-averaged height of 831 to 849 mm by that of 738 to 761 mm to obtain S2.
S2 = 1.4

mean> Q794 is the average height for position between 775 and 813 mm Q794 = 0.999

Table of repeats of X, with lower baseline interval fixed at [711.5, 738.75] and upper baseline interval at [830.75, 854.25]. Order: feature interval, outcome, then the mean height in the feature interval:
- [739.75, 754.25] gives 0.21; 1.43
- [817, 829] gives 0.45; 1.33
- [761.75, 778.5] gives 0.41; 1.25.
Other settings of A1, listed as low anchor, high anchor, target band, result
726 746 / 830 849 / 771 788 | 0.49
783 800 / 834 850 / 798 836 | 0.31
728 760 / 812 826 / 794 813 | 0.19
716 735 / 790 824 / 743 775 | 0.01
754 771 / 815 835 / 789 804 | 0.38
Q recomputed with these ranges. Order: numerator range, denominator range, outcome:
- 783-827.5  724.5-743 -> 0.64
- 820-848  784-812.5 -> 1.87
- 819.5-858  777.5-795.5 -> 1.87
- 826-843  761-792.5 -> 1.58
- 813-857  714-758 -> 1.12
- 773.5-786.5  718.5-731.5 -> 0.67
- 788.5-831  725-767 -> 0.72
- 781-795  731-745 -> 0.64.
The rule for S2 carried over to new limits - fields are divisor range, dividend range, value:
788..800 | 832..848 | 2.20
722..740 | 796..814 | 0.58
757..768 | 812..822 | 0.70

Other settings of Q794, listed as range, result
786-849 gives 1.35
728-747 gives 1.54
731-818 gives 1.19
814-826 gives 1.14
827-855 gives 2.02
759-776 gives 1.29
